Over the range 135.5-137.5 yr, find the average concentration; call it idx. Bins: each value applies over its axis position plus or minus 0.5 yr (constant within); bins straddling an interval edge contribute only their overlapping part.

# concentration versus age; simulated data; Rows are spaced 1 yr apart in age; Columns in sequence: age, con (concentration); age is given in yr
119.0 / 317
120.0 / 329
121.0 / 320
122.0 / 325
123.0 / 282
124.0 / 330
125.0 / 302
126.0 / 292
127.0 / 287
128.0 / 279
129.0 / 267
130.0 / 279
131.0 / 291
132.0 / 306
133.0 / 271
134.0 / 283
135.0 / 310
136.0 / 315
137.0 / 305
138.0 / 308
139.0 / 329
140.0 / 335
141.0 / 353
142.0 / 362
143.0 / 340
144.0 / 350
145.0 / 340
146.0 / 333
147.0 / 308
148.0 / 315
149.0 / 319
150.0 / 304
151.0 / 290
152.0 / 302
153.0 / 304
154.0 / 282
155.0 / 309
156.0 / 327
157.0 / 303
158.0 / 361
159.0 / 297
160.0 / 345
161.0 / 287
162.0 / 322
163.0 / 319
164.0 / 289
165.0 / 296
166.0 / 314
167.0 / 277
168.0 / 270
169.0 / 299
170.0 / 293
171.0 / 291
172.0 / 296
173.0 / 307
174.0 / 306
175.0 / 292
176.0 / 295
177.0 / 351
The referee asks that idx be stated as 310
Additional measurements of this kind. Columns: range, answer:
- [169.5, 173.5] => 297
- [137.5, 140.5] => 324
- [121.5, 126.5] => 306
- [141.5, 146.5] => 345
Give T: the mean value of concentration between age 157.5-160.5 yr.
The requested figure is 334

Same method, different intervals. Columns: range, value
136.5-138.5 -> 306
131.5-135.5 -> 292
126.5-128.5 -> 283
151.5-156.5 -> 305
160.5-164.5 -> 304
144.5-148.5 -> 324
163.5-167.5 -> 294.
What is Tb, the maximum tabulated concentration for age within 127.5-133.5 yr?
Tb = 306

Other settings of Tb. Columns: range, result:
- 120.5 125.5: 330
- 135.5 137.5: 315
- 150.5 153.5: 304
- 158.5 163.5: 345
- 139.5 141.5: 353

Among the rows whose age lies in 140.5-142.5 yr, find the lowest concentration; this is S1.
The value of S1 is 353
